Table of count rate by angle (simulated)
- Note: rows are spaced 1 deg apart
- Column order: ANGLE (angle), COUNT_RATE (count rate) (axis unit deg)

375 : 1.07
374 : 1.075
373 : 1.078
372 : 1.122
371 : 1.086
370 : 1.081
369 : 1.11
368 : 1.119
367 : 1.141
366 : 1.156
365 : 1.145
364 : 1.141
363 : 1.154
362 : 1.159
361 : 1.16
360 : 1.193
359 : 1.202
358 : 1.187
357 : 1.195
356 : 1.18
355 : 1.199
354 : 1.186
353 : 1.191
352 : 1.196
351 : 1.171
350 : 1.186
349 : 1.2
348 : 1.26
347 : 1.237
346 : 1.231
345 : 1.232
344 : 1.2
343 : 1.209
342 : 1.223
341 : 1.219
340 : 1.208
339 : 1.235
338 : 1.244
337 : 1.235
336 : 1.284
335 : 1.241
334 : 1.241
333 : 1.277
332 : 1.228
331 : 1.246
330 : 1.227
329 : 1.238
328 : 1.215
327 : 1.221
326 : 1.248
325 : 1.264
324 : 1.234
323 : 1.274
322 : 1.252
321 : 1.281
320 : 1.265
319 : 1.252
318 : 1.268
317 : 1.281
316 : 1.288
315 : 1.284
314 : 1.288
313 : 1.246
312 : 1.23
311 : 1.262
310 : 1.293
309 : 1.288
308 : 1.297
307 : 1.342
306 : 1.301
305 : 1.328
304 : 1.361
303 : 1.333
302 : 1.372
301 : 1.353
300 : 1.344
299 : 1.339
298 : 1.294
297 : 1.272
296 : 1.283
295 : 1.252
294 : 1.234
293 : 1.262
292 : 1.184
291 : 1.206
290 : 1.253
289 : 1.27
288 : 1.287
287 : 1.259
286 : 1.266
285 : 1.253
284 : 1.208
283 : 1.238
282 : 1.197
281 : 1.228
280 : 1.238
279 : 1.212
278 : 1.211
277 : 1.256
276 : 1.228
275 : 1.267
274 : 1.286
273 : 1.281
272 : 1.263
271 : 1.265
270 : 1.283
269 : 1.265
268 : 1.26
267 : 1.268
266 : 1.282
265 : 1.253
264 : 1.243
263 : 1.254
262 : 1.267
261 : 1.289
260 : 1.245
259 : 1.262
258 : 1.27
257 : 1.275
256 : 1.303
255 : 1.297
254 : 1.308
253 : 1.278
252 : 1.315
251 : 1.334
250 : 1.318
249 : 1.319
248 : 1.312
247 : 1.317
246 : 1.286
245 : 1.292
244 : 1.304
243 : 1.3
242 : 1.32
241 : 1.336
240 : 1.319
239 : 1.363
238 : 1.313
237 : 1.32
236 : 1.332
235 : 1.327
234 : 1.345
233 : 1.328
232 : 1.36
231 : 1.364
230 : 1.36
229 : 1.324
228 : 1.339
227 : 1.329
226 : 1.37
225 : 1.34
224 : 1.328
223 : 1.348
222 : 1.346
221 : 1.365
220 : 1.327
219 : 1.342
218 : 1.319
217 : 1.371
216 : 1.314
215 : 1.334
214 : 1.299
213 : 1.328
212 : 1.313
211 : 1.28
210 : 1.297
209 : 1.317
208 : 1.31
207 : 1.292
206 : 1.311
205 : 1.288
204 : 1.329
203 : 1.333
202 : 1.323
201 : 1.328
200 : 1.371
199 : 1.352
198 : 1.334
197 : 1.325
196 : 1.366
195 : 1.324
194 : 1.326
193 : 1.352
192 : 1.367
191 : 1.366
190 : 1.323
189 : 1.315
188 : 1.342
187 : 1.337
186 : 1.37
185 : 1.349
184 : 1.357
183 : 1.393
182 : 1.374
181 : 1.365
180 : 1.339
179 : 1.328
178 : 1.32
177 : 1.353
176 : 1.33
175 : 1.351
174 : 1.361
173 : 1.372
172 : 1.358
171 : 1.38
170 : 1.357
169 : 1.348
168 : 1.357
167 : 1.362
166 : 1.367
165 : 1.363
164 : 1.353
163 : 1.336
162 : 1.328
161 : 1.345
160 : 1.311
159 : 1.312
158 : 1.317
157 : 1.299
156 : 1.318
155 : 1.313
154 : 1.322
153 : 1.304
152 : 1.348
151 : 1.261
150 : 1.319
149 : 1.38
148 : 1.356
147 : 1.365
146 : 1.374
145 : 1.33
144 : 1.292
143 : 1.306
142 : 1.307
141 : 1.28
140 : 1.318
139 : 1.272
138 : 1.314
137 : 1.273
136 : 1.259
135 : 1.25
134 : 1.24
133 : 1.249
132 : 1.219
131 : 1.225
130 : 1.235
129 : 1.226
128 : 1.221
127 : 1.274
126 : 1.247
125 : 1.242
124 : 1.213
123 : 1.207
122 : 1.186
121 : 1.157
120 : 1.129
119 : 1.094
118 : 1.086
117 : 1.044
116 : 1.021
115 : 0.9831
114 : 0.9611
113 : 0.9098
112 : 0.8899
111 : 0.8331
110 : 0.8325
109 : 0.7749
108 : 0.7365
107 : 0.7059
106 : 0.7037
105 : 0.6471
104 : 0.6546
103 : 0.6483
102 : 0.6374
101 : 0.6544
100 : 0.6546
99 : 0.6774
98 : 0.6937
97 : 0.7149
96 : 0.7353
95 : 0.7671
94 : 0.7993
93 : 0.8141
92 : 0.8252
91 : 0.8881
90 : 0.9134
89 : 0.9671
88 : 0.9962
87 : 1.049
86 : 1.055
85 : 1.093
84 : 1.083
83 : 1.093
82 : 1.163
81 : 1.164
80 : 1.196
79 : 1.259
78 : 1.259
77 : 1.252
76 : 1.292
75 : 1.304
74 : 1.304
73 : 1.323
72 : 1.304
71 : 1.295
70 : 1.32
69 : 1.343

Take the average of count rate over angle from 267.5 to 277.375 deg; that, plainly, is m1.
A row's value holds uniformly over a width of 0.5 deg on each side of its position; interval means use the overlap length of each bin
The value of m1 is 1.27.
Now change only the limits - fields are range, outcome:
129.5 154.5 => 1.3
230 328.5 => 1.28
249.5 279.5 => 1.27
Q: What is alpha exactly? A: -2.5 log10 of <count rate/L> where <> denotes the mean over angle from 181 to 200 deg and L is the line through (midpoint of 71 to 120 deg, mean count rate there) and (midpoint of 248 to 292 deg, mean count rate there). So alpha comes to -0.20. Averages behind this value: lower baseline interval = 0.952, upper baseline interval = 1.26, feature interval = 1.35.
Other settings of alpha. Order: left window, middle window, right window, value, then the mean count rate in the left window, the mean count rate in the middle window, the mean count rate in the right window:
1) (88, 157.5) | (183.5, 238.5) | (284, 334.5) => -0.15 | 1.07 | 1.33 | 1.27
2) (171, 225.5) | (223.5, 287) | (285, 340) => 0.01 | 1.34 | 1.29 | 1.27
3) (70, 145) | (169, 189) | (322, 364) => -0.22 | 1.06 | 1.35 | 1.22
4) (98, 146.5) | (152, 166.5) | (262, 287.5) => -0.20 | 1.06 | 1.33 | 1.25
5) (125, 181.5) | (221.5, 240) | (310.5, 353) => -0.05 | 1.31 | 1.34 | 1.24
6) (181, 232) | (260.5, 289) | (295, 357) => 0.03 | 1.34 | 1.25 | 1.26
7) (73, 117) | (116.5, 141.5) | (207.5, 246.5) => -0.18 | 0.927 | 1.22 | 1.33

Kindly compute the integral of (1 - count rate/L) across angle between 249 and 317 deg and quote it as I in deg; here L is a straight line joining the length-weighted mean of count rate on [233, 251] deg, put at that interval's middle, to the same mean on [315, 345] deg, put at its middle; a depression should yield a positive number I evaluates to 0.5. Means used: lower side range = 1.32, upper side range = 1.25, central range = 1.27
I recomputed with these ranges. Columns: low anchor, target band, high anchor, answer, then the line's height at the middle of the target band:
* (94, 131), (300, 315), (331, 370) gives -2.1 deg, 1.15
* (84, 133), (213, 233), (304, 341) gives -4.0 deg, 1.12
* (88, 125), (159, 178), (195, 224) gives -3.4 deg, 1.15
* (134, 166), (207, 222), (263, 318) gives -0.3 deg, 1.3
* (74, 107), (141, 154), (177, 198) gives -1.7 deg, 1.17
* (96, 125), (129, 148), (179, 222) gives -4.9 deg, 1.02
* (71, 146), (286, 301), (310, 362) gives -0.9 deg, 1.2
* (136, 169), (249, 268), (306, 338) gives 0.1 deg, 1.28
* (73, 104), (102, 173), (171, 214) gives -2.3 deg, 1.14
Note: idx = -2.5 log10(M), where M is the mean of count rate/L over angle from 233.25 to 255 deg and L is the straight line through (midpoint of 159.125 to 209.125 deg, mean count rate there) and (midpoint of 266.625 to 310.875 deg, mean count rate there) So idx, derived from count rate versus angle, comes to -0.01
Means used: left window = 1.34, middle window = 1.32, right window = 1.27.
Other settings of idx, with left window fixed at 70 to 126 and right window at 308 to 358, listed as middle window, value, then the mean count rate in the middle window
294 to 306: -0.10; 1.32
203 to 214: -0.18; 1.31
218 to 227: -0.20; 1.34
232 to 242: -0.17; 1.33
